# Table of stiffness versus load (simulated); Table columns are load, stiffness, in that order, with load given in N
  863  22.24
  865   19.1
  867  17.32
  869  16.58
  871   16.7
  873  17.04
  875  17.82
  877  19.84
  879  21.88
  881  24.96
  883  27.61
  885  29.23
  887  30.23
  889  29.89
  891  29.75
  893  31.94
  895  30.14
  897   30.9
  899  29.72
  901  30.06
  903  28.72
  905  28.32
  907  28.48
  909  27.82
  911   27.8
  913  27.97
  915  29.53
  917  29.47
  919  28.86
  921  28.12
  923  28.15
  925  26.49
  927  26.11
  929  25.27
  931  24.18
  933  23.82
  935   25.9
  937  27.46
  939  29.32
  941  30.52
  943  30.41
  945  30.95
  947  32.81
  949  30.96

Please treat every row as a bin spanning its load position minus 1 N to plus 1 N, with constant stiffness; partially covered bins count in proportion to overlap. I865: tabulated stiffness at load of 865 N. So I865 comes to 19.1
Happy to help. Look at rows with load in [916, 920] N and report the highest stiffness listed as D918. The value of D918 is 29.47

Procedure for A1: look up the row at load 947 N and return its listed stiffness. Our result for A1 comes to 32.81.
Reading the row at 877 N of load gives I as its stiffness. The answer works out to 19.84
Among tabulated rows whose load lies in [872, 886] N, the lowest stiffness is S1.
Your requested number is 17.04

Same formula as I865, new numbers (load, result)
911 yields 27.8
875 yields 17.82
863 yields 22.24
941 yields 30.52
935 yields 25.9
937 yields 27.46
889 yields 29.89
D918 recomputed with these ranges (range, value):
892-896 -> 31.94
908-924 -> 29.53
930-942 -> 30.52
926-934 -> 26.11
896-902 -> 30.9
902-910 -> 28.72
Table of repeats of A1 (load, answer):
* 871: 16.7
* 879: 21.88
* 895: 30.14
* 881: 24.96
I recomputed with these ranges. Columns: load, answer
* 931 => 24.18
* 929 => 25.27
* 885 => 29.23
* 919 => 28.86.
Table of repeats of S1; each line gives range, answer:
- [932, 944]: 23.82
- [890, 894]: 29.75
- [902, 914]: 27.8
